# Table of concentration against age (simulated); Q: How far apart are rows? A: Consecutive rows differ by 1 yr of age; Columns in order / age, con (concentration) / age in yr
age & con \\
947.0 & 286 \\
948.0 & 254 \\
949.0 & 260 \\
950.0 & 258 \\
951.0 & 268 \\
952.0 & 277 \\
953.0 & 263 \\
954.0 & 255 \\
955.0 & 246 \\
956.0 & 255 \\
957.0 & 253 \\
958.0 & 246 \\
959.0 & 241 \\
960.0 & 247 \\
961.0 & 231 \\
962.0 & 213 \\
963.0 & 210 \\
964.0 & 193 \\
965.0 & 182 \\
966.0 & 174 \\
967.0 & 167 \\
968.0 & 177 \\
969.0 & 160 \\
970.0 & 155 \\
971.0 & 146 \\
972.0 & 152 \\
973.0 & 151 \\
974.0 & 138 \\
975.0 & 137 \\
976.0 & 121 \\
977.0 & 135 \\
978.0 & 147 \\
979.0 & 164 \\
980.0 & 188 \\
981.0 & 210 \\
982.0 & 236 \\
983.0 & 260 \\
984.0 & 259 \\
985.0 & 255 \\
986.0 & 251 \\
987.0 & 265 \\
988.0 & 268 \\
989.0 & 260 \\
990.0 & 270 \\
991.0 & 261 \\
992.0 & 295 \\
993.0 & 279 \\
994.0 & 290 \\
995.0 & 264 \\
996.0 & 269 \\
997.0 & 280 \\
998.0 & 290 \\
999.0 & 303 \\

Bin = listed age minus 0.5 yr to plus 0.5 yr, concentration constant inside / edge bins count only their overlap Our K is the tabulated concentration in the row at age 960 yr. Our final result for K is 247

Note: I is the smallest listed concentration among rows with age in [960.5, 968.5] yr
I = 167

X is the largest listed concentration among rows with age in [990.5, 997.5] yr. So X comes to 295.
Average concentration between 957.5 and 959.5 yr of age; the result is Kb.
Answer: 244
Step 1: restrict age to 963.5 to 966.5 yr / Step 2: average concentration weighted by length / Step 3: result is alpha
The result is 183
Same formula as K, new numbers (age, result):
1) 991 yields 261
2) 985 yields 255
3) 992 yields 295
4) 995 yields 264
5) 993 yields 279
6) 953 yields 263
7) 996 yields 269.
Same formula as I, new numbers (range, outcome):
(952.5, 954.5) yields 255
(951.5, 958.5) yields 246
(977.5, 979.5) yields 147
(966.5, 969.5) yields 160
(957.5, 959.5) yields 241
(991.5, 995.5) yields 264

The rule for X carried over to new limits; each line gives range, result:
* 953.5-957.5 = 255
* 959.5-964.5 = 247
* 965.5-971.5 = 177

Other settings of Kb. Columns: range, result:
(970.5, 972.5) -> 149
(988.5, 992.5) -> 272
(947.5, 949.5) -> 257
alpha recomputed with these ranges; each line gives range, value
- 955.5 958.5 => 251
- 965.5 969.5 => 170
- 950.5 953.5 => 269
